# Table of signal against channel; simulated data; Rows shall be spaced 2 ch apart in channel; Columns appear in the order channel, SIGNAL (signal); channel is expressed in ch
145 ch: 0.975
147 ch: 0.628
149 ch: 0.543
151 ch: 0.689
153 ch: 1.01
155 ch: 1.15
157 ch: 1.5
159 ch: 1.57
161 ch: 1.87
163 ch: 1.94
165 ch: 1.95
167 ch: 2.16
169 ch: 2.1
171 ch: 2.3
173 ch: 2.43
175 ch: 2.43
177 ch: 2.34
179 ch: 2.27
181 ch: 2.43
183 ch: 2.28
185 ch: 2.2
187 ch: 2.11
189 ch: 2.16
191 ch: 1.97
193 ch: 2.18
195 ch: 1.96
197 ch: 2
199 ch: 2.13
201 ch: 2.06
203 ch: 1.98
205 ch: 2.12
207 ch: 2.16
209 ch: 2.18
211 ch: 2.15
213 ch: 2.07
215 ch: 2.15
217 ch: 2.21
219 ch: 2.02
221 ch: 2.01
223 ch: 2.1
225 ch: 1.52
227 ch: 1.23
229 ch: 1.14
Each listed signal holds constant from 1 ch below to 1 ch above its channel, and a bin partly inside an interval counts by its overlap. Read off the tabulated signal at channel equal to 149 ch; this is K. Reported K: 0.543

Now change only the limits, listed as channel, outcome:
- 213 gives 2.07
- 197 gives 2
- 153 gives 1.01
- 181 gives 2.43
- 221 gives 2.01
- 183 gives 2.28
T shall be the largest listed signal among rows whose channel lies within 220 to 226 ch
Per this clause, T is 2.1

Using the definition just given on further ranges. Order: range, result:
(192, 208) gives 2.18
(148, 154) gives 1.01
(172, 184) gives 2.43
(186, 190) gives 2.16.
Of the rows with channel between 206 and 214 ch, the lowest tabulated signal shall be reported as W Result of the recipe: 2.07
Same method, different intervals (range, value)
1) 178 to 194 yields 1.97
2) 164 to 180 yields 1.95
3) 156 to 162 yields 1.5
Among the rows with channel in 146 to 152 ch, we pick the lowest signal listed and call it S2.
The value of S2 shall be 0.543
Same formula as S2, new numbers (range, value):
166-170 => 2.1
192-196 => 1.96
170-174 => 2.3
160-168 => 1.87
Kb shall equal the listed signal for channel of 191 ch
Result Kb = 1.97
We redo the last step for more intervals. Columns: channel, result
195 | 1.96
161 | 1.87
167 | 2.16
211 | 2.15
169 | 2.1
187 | 2.11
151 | 0.689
